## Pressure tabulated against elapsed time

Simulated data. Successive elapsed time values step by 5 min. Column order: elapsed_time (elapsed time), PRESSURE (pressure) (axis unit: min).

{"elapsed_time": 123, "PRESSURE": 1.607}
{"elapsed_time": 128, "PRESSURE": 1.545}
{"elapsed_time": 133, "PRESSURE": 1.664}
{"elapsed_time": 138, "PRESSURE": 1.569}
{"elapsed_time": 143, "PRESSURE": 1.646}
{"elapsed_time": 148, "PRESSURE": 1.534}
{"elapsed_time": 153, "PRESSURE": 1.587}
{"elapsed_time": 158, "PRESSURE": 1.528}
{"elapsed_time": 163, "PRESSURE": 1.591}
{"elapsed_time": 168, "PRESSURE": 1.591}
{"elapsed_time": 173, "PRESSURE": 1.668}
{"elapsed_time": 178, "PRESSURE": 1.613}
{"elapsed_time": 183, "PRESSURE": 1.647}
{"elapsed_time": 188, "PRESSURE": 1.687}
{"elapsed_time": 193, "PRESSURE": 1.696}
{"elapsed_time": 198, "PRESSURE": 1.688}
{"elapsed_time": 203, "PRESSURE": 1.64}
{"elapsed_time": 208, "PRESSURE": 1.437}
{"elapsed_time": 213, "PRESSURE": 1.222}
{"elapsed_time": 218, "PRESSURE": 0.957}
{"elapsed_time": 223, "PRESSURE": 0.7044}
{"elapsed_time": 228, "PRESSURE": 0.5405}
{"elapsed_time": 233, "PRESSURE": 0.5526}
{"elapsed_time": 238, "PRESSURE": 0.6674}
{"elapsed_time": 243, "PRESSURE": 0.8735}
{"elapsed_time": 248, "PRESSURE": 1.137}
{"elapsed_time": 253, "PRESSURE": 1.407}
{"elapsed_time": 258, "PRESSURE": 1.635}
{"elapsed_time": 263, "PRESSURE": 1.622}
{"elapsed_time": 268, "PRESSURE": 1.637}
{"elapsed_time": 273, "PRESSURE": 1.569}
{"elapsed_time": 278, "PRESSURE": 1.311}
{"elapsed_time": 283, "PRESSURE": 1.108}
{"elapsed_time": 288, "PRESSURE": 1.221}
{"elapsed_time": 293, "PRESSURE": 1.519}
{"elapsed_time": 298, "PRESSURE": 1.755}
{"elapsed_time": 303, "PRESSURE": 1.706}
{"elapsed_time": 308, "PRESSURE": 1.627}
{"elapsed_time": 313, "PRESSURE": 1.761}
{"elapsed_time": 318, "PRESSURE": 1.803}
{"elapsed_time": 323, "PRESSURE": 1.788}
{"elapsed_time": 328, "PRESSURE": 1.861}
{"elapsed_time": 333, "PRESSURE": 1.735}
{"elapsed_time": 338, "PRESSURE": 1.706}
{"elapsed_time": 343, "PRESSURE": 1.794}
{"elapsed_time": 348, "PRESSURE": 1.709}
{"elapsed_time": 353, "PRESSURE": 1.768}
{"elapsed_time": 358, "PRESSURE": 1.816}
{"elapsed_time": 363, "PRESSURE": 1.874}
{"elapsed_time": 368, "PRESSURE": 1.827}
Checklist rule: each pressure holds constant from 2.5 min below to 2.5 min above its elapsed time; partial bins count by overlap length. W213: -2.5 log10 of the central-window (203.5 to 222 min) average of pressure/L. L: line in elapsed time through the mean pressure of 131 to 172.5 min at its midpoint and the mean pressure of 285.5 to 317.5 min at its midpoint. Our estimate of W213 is 0.30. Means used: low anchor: 1.59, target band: 1.21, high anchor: 1.61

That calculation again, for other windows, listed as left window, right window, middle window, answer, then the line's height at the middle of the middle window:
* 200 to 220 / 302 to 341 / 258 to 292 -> 0.10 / 1.58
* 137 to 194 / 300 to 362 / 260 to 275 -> 0.06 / 1.7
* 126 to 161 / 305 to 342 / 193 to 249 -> 0.48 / 1.66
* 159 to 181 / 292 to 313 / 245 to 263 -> 0.17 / 1.65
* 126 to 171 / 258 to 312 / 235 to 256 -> 0.44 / 1.54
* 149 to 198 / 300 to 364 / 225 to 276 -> 0.41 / 1.69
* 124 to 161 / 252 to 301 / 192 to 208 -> -0.07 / 1.54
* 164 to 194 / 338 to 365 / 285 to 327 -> 0.06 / 1.75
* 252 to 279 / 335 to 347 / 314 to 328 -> -0.07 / 1.69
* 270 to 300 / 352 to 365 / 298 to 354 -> -0.07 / 1.64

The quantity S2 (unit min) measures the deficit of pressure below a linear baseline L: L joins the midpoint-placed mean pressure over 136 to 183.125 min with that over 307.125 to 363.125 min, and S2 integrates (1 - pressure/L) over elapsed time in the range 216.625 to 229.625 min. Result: 7.3 min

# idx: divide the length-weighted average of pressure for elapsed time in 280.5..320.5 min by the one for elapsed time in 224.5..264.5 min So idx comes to 1.51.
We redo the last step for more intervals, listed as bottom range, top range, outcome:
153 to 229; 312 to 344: 1.24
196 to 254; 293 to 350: 1.65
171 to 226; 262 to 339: 1.11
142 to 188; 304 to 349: 1.09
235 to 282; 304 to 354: 1.35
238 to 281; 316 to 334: 1.33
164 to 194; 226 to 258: 0.56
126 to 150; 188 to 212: 1.00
